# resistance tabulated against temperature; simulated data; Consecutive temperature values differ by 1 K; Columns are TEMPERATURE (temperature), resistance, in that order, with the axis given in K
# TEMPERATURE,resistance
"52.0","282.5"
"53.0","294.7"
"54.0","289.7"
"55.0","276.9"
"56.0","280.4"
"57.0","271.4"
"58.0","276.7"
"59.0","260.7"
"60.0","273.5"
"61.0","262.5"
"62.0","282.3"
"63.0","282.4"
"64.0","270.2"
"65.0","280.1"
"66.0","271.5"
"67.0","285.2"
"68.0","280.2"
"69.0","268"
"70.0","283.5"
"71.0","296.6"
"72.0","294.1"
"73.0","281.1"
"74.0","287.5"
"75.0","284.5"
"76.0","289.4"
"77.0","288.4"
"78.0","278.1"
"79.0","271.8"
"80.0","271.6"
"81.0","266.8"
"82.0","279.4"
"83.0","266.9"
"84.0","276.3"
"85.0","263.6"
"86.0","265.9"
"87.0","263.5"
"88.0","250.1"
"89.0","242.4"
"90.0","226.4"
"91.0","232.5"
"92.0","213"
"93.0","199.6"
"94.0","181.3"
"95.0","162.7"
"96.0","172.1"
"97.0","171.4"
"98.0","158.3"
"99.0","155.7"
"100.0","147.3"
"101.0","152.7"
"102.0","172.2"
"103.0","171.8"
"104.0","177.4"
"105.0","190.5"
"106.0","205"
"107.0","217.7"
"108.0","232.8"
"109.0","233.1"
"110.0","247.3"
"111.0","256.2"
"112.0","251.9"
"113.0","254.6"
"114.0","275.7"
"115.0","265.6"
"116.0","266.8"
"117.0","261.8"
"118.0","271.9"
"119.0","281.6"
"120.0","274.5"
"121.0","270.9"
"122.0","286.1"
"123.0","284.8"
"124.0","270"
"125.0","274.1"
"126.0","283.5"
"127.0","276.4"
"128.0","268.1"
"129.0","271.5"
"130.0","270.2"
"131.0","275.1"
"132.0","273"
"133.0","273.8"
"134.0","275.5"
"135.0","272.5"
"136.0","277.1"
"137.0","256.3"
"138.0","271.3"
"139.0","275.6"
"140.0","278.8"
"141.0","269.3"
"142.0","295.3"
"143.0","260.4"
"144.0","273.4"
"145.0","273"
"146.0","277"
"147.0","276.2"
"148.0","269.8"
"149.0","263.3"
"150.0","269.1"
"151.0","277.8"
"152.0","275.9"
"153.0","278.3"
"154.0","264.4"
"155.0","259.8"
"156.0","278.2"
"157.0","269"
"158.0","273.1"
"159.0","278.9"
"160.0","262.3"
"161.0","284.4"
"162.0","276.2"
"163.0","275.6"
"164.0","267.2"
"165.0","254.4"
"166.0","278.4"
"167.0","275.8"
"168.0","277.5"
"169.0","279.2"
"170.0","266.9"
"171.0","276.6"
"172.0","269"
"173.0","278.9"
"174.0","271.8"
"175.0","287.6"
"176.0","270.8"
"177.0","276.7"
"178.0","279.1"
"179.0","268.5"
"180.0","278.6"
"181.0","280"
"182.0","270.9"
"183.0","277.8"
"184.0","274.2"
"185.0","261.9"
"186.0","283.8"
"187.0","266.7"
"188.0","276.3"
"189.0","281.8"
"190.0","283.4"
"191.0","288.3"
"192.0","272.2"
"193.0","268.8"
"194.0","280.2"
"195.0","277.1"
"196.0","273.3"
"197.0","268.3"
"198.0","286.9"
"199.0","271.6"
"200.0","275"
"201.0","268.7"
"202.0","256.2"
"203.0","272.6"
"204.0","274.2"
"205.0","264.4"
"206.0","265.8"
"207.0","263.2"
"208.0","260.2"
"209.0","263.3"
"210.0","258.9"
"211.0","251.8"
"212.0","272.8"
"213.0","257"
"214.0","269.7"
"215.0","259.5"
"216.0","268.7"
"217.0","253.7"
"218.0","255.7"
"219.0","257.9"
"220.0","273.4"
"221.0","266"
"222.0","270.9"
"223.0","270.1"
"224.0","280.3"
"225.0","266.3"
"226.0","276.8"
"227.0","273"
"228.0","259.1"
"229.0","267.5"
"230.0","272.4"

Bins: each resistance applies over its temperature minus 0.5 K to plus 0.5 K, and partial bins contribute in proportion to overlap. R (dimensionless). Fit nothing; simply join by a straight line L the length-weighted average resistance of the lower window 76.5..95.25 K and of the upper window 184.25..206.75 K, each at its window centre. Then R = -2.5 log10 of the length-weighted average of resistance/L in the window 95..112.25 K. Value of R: 0.292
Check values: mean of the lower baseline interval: 249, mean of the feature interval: 193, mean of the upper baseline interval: 273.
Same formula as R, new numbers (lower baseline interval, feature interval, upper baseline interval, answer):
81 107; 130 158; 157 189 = -0.09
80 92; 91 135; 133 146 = 0.13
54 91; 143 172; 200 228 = -0.01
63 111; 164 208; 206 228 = -0.06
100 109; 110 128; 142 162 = -0.25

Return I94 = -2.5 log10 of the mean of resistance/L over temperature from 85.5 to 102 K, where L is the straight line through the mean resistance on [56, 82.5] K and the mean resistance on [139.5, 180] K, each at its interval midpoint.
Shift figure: 0.36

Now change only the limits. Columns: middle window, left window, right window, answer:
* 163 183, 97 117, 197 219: -0.11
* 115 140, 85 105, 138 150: -0.11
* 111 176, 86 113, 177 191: -0.13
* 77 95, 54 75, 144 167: 0.12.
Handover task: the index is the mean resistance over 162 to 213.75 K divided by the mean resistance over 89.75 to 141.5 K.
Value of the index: 1.1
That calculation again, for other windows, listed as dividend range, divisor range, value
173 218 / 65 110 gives 1.15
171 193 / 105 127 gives 1.07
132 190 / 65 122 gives 1.13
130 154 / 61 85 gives 0.98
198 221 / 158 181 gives 0.97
